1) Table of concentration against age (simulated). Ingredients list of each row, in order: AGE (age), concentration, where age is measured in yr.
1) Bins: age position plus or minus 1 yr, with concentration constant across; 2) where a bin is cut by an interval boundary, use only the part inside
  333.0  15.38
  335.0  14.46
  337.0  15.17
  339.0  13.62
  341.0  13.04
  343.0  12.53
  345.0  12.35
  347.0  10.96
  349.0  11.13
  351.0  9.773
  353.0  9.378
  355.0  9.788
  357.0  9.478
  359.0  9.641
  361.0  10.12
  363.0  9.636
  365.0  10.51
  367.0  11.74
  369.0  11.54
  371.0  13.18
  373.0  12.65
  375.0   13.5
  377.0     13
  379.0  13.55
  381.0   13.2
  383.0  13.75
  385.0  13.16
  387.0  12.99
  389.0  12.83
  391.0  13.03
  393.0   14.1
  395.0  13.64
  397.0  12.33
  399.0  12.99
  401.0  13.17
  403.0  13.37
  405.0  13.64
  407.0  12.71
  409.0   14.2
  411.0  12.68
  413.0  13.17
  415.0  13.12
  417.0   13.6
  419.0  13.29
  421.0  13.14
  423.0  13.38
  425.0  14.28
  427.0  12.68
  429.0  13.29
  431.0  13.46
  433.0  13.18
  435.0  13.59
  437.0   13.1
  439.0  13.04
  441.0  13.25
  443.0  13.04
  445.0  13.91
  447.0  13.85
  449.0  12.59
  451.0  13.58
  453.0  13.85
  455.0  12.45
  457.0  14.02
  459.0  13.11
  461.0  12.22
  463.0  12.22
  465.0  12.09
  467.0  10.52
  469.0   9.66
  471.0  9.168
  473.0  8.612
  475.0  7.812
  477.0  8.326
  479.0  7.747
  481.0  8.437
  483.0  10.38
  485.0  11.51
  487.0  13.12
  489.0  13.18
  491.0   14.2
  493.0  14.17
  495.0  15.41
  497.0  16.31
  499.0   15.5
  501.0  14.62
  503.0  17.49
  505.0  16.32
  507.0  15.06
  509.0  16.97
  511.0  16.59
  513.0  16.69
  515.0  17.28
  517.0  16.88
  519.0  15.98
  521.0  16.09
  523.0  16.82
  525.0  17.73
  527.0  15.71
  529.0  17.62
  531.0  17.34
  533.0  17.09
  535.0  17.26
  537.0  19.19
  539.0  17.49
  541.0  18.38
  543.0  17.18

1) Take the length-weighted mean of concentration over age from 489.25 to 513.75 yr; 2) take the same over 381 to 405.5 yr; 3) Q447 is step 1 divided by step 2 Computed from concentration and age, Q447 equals 1.18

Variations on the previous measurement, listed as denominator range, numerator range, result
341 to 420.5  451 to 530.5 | 1.11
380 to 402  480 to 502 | 1.01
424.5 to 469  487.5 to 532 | 1.24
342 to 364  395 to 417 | 1.26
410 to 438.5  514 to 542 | 1.30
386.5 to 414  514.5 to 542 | 1.30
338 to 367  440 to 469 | 1.18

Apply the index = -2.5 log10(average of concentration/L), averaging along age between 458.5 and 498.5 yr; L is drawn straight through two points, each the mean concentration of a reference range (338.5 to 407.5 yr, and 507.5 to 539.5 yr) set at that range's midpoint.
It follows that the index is 0.34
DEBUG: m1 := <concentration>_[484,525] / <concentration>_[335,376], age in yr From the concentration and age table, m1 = 1.35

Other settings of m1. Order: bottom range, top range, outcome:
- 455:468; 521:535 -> 1.37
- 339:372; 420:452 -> 1.21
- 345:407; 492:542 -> 1.38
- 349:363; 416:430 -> 1.37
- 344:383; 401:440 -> 1.17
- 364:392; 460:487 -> 0.79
